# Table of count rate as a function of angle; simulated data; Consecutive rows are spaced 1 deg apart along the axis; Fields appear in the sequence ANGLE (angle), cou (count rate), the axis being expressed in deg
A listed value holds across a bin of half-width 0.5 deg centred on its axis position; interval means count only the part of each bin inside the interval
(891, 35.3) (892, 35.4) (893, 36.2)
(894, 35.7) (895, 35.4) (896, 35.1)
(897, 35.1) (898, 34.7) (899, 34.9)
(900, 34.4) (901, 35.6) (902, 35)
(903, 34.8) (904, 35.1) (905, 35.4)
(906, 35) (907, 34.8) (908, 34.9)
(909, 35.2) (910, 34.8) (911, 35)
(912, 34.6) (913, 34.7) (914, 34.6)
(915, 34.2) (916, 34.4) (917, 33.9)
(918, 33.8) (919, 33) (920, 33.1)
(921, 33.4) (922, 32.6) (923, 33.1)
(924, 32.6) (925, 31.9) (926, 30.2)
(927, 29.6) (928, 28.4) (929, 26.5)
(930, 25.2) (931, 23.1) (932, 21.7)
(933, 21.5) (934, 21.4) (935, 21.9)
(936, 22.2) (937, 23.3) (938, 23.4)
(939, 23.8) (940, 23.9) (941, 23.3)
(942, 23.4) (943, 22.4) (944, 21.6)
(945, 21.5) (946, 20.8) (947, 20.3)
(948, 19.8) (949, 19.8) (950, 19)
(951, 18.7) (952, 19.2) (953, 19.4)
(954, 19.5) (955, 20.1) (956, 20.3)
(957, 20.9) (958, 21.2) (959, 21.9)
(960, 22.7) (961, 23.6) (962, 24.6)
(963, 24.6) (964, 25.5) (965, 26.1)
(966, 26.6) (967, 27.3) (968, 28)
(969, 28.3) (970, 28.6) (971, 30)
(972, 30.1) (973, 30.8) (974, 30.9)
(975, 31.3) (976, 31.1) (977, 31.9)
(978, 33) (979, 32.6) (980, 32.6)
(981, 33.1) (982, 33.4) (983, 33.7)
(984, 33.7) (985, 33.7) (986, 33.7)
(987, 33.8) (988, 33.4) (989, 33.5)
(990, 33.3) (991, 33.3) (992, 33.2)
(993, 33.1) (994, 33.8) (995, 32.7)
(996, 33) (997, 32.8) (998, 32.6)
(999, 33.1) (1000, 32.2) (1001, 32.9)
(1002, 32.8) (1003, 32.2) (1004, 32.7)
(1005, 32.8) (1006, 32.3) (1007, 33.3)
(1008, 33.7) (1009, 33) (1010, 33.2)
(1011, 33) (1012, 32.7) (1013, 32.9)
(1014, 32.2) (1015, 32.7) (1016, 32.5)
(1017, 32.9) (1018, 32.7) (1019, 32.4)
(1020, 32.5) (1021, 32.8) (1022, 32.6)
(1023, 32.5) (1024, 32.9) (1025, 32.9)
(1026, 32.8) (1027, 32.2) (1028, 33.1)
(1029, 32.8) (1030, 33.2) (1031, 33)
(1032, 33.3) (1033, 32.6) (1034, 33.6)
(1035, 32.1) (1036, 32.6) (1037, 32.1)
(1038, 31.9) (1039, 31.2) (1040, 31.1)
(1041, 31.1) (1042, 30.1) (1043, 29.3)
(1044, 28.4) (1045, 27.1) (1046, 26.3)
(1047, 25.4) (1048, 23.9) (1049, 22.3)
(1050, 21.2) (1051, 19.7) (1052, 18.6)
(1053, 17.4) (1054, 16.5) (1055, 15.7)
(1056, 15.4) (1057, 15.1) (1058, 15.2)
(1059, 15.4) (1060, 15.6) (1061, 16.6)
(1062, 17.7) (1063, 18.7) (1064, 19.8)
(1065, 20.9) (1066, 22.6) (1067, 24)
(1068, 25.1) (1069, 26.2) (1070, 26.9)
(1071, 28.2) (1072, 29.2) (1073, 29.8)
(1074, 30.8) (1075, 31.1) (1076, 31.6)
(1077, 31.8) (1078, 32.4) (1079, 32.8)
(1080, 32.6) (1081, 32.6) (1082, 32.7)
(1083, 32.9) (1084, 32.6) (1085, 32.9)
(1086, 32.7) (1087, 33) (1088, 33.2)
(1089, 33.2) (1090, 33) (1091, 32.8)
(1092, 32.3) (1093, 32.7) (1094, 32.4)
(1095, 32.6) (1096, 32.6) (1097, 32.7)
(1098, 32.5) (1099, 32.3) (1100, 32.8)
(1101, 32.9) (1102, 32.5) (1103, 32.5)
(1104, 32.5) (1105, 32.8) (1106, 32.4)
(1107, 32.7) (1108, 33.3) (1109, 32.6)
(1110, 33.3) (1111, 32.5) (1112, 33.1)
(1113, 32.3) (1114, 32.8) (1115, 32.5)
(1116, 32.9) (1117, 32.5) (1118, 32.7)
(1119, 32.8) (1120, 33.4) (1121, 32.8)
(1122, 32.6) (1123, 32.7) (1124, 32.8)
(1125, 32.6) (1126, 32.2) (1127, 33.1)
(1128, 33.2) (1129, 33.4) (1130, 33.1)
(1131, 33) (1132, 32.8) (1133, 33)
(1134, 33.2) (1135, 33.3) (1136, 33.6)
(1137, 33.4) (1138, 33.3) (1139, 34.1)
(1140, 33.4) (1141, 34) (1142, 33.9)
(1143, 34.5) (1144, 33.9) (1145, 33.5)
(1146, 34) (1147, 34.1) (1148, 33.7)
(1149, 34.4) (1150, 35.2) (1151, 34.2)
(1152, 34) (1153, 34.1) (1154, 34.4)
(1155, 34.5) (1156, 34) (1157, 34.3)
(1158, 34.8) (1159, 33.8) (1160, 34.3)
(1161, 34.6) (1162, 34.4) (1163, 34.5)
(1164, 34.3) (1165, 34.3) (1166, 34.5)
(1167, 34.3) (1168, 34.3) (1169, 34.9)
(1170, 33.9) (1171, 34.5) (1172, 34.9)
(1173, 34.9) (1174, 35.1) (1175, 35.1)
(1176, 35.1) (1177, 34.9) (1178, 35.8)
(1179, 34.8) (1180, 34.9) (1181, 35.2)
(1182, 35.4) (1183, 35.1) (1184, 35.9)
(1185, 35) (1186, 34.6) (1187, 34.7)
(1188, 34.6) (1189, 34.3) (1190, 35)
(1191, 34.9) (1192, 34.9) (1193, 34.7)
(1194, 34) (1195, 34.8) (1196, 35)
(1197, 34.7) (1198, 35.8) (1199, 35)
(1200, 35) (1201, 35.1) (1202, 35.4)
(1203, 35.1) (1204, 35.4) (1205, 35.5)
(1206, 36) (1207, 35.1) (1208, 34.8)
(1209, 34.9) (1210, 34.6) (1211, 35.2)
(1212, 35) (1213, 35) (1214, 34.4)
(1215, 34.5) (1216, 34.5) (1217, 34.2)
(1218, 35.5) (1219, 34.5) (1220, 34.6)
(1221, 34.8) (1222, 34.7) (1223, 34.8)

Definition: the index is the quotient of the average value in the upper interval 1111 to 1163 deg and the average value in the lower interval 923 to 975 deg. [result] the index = 1.4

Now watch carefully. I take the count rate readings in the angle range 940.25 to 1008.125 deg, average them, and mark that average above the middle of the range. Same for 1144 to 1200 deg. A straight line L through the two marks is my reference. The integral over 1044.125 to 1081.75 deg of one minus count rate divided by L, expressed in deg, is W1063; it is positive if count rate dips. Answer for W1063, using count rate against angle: 9.0 deg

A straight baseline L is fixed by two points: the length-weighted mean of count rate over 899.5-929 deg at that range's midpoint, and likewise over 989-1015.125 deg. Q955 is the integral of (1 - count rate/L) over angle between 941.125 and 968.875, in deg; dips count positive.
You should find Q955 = 9.2 deg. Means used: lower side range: 33.6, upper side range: 32.9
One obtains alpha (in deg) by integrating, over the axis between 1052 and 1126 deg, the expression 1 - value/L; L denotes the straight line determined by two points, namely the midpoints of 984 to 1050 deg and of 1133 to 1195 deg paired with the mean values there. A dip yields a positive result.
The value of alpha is 9.2 deg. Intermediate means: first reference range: 32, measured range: 29.1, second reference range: 34.4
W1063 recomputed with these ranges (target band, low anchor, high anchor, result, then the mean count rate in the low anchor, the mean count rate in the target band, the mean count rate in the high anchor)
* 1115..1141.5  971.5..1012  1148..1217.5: 0.9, 32.8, 33.1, 34.8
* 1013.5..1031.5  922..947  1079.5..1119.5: -2.2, 24.9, 32.7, 32.7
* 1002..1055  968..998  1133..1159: 4.1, 32.3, 30.2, 34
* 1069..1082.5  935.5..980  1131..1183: -0.2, 24.6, 30.8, 34.3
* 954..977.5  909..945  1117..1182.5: 2.6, 28.5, 26.2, 34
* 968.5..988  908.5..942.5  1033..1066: -3.9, 29.1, 31.9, 23.5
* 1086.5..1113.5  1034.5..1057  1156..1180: -3.1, 25.2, 32.7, 34.6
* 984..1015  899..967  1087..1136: -3.9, 27.3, 33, 32.8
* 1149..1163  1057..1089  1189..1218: -1.0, 26.9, 34.4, 34.9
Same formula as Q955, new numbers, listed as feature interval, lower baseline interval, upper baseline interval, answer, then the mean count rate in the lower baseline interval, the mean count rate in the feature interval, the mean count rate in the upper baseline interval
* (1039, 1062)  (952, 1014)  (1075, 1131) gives 7.1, 30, 21.8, 32.7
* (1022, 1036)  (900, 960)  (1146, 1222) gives -1.2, 27.4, 32.8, 34.7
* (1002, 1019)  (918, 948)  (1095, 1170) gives -2.4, 25.9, 32.8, 33.4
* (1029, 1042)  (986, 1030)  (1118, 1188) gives 0.3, 32.9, 32.3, 34.1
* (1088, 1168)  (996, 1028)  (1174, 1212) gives 2.1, 32.7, 33.3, 35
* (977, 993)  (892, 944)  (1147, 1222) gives -0.8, 30.8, 33.3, 34.8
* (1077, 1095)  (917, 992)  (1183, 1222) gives -0.9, 27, 32.7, 34.9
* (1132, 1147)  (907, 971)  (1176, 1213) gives -0.2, 26.4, 33.6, 35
